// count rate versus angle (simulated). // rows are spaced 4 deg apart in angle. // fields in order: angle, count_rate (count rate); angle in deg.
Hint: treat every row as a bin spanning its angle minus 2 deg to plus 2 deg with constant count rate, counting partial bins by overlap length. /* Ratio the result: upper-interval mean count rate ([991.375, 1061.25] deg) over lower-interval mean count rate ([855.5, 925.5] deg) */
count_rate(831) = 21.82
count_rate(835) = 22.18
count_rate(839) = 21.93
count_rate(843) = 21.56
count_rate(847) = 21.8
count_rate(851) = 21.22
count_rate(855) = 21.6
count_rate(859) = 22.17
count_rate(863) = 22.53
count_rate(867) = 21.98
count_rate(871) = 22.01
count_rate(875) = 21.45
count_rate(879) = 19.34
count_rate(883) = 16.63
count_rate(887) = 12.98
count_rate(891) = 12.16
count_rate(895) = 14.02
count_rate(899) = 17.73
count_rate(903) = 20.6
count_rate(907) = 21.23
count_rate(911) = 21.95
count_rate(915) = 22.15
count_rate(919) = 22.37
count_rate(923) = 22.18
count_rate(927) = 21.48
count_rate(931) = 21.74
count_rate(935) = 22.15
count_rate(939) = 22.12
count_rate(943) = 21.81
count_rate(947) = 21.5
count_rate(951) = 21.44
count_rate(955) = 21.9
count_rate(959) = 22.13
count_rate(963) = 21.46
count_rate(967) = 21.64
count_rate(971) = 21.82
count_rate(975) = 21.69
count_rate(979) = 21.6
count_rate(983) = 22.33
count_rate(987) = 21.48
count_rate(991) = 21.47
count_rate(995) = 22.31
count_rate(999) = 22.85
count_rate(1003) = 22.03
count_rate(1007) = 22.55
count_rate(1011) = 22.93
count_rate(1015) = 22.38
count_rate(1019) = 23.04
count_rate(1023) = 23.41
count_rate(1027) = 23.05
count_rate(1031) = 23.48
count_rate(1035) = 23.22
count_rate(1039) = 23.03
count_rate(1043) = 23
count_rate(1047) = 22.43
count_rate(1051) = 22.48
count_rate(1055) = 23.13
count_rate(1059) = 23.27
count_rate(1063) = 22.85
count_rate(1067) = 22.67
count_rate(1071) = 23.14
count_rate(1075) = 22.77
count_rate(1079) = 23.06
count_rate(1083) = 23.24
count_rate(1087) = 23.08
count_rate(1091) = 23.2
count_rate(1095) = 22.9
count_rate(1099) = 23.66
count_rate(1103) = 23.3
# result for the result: 1.2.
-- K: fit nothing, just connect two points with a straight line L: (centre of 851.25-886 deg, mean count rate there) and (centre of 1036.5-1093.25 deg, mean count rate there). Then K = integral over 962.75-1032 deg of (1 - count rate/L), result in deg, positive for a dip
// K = -0.3 deg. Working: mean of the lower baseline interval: 20.7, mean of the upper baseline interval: 23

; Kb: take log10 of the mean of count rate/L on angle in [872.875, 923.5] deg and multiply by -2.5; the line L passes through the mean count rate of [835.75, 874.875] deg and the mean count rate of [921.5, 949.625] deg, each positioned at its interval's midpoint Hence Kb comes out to 0.17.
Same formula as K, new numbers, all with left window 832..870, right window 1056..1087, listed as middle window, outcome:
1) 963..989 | 0.9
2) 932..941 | 0.1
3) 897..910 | 1.3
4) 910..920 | 0.0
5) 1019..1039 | -0.4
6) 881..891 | 3.5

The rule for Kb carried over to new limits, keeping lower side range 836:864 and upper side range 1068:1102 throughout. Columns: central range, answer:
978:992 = 0.04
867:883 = 0.07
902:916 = 0.03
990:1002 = 0.02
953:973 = 0.03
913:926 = 0.00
